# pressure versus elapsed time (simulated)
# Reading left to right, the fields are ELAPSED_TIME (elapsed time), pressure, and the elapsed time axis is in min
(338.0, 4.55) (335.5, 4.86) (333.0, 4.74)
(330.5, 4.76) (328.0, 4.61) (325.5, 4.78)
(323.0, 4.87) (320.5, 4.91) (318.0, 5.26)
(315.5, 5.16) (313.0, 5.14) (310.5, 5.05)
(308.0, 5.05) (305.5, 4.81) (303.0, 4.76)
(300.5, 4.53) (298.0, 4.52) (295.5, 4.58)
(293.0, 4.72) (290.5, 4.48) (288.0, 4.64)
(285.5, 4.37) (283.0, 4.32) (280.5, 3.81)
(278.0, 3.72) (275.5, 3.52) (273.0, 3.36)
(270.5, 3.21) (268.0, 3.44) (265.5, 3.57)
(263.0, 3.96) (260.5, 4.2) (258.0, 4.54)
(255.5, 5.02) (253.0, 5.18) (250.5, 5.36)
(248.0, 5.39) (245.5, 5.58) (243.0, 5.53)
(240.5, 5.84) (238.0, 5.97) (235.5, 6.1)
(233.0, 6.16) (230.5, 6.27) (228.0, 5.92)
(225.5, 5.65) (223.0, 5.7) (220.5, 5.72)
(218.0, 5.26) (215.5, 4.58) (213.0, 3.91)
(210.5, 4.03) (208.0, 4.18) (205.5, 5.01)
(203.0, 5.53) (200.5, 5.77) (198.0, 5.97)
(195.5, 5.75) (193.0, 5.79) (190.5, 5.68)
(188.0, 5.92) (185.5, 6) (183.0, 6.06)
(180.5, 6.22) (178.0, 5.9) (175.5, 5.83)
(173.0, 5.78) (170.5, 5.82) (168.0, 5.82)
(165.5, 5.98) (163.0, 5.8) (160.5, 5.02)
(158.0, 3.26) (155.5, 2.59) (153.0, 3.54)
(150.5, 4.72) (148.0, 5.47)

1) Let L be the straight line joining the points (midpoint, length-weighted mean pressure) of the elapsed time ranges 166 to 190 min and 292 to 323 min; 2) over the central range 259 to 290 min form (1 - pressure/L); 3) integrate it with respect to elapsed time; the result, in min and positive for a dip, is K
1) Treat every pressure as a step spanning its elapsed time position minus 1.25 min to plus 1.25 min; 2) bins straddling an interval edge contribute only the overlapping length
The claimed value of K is 7.7 min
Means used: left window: 5.92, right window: 4.88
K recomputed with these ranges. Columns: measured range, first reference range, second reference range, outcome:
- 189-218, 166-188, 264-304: 1.9 min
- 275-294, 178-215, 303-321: 3.4 min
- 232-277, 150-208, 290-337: 2.8 min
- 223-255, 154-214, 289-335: -3.9 min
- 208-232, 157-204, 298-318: 1.2 min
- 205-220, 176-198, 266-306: 2.5 min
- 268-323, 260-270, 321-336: -2.8 min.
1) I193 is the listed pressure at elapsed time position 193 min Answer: 5.79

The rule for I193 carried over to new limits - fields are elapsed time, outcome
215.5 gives 4.58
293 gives 4.72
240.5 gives 5.84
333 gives 4.74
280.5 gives 3.81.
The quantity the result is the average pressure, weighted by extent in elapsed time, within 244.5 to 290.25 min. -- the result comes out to 4.29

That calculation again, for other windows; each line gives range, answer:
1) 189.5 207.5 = 5.58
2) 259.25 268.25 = 3.83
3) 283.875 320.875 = 4.79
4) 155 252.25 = 5.47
